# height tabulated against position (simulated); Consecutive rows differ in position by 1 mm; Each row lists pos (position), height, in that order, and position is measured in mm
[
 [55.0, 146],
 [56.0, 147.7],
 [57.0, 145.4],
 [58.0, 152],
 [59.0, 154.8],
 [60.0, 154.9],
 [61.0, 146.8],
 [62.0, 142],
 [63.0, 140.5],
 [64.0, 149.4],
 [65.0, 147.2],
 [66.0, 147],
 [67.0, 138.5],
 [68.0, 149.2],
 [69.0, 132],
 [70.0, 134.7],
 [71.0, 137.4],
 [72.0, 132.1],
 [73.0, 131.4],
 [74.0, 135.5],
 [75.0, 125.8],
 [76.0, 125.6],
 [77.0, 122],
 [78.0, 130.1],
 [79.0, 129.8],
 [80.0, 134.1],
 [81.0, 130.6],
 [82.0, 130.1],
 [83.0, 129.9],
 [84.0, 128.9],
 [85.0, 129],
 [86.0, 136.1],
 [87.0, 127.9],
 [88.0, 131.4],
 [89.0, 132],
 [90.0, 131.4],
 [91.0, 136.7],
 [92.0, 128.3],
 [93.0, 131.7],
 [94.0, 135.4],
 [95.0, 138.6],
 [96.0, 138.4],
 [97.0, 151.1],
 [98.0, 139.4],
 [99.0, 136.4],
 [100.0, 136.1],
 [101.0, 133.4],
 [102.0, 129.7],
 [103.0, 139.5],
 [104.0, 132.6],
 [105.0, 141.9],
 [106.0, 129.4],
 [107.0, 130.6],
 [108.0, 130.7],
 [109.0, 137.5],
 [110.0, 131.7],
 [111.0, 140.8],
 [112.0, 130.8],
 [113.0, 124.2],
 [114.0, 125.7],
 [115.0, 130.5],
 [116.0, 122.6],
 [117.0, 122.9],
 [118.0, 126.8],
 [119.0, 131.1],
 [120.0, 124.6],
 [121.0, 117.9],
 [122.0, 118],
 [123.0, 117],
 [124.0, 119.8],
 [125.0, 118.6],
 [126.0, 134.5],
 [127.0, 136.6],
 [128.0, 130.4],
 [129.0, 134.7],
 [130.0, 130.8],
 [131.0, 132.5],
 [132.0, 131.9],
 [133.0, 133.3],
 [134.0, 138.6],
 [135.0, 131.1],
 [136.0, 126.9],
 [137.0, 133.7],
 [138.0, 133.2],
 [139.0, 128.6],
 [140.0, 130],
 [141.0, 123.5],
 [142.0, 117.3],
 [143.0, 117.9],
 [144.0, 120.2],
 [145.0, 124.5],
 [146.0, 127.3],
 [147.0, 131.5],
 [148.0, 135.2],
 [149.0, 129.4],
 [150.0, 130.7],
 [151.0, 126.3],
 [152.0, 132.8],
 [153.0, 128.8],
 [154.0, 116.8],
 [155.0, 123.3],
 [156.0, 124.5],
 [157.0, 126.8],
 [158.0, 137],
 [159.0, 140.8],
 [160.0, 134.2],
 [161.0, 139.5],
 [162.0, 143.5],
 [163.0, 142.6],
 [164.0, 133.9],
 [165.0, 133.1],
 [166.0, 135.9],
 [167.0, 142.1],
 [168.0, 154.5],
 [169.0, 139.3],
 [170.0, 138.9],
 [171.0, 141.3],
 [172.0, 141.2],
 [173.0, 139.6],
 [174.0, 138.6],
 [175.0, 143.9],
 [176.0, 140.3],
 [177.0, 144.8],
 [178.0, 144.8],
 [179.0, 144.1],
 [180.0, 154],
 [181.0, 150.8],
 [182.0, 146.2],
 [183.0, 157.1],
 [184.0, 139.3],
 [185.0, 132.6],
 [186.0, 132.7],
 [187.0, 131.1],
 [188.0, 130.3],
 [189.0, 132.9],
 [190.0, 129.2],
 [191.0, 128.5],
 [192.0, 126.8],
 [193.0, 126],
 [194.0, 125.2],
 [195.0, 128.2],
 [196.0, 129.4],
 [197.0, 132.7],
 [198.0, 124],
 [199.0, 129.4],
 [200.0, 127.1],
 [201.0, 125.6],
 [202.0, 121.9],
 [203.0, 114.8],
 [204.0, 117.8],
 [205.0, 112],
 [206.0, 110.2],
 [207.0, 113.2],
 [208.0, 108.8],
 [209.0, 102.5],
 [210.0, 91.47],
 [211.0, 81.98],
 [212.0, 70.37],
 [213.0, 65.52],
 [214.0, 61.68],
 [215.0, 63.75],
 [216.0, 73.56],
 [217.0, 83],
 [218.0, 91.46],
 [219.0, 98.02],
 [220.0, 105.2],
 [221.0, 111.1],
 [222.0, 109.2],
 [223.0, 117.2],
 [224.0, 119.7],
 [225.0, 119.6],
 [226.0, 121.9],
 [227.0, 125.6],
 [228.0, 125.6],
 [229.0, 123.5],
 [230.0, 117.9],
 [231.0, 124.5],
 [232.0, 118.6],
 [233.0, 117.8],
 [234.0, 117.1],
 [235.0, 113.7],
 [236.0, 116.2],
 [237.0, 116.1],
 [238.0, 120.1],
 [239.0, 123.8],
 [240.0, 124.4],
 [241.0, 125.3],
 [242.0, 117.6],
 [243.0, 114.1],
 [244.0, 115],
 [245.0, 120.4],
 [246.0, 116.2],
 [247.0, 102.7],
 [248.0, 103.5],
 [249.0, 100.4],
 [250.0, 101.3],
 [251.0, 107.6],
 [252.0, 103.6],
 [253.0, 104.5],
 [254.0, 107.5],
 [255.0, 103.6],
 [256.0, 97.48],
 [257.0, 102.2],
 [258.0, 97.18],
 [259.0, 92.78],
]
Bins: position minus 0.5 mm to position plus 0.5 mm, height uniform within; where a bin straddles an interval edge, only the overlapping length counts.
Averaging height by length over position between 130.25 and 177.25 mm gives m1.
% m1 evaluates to 133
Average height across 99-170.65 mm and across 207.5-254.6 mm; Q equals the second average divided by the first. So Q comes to 0.8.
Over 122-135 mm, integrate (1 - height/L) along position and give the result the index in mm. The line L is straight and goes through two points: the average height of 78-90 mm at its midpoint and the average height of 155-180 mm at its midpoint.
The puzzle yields 0.6 mm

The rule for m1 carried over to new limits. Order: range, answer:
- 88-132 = 131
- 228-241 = 120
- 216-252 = 113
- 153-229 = 124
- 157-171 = 139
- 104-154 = 129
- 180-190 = 139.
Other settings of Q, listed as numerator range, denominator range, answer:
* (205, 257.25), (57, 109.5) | 0.78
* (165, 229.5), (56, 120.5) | 0.90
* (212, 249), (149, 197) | 0.80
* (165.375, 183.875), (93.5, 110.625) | 1.06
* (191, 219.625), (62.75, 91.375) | 0.79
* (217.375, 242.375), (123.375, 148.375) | 0.91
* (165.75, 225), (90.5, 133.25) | 0.93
